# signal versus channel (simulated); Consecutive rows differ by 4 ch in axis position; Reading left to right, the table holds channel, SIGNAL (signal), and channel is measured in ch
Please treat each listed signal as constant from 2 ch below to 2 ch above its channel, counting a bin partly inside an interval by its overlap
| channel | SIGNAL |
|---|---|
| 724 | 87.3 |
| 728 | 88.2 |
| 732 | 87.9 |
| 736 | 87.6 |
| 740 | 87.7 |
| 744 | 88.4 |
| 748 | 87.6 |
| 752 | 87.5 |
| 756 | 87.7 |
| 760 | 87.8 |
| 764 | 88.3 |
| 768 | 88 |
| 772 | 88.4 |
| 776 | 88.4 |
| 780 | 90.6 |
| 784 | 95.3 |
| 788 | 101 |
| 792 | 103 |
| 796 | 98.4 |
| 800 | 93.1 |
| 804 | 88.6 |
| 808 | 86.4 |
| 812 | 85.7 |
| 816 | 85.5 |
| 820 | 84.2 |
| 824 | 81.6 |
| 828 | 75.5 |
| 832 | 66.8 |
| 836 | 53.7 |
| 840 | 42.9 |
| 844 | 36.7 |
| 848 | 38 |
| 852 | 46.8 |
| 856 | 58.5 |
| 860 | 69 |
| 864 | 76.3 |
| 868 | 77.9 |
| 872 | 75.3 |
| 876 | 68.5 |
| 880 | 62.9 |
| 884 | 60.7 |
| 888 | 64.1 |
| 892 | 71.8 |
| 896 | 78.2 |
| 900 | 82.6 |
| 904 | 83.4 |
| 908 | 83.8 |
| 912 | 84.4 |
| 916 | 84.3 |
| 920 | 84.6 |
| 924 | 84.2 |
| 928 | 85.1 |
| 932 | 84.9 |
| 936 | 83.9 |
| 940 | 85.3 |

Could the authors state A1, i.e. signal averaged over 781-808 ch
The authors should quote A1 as 95.6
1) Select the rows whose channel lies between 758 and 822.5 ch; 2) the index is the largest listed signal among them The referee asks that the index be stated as 103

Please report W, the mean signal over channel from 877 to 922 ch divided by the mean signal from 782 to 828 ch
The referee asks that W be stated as 0.84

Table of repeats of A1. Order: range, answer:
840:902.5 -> 63.9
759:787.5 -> 90.2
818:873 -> 62.9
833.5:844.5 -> 46.5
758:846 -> 82.3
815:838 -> 74.1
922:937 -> 84.6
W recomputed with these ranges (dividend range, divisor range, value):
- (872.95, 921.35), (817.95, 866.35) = 1.24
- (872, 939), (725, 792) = 0.87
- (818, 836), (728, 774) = 0.85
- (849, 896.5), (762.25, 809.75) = 0.72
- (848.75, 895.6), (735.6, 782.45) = 0.75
